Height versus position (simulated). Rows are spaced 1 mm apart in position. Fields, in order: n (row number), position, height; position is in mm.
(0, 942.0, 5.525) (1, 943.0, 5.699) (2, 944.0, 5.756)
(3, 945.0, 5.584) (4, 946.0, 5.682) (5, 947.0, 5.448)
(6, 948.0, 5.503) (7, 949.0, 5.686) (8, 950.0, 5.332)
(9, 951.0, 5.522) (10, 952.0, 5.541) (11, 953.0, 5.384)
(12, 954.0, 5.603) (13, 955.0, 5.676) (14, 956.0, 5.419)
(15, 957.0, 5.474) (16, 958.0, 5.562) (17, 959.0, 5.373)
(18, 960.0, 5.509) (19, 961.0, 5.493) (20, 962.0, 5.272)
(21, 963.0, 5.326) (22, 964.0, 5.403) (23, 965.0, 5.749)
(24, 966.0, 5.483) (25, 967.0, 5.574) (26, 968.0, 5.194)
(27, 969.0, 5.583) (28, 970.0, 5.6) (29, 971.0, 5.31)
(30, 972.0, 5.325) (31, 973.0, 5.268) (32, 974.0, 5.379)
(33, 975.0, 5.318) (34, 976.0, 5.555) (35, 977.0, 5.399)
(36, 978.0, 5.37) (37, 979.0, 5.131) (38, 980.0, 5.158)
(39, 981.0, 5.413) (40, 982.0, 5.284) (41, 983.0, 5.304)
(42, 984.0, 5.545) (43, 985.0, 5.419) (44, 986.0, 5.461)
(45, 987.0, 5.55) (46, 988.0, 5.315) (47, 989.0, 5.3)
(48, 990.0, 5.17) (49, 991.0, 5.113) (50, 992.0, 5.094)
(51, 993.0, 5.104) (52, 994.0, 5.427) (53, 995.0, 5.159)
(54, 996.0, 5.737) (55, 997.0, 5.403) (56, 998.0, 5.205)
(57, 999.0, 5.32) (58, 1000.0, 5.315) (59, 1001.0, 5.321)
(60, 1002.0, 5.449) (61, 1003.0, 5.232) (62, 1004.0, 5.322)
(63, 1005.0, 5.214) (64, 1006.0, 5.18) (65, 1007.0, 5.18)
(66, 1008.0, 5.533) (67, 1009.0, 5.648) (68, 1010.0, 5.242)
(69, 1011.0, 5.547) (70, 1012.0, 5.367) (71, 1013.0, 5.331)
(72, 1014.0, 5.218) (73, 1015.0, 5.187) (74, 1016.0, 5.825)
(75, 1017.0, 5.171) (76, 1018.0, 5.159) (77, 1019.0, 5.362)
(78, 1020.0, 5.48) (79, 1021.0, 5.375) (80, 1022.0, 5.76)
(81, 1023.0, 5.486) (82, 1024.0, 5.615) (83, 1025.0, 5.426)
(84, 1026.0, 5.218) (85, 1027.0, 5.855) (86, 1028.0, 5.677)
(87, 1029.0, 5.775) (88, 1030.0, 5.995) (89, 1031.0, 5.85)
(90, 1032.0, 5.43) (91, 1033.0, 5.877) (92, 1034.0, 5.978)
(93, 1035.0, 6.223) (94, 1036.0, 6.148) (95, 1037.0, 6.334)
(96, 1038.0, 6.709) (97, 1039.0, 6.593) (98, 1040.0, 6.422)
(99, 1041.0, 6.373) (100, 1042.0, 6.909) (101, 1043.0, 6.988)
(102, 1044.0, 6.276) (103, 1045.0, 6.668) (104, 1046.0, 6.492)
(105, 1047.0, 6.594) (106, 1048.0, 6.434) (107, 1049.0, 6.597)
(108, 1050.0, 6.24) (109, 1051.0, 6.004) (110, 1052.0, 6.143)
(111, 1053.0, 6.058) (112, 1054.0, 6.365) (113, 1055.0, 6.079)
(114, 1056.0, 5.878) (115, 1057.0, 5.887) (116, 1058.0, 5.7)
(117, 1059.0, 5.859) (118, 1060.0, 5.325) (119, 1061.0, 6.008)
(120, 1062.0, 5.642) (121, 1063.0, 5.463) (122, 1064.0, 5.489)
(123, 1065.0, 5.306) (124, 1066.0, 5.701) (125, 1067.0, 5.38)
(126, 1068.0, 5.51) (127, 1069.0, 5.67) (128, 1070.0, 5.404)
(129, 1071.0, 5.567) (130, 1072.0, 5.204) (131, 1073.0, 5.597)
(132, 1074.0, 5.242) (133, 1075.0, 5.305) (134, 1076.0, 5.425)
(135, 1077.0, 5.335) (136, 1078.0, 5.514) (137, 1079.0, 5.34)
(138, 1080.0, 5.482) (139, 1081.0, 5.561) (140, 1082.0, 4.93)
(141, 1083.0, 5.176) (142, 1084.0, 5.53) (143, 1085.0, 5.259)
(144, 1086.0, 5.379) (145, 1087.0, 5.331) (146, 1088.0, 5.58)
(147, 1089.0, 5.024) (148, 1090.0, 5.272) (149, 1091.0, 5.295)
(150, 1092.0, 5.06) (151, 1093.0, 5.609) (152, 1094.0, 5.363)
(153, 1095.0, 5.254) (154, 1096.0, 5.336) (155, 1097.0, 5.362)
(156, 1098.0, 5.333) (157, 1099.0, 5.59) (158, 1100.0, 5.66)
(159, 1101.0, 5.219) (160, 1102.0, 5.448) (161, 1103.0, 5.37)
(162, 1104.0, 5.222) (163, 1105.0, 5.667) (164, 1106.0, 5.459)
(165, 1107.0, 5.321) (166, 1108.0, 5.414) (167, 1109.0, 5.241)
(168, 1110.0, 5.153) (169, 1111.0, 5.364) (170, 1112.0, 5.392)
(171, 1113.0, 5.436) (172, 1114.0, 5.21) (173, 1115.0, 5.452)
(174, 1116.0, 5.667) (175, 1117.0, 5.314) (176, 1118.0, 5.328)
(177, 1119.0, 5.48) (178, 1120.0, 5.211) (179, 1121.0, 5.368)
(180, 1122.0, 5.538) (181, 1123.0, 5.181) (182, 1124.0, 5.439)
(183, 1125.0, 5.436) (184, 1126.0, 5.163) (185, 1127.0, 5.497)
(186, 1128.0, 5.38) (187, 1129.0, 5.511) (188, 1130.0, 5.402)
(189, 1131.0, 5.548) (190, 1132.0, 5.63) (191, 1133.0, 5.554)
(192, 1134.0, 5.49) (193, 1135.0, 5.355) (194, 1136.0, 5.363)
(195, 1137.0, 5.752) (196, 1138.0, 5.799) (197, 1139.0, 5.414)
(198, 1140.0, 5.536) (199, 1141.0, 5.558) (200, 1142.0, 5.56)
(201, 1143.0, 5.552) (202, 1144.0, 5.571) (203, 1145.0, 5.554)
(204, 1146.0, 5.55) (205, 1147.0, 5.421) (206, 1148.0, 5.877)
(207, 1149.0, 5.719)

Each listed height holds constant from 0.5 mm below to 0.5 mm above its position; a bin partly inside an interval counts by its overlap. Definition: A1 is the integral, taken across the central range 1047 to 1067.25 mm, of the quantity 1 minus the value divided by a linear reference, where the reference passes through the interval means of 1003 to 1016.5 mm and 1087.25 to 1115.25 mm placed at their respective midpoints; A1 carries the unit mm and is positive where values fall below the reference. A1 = -2.0 mm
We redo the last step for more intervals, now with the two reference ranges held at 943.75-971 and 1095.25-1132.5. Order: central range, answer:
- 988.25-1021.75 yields 0.9 mm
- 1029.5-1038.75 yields -1.1 mm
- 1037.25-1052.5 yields -2.9 mm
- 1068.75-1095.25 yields 0.3 mm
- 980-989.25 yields 0.2 mm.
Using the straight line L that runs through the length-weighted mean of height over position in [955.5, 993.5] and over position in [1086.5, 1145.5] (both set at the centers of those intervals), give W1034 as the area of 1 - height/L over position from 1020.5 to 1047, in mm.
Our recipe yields -3.30 mm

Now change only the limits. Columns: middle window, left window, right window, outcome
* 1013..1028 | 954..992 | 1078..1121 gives -0.16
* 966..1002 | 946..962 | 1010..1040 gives 1.49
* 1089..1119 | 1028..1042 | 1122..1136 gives 1.34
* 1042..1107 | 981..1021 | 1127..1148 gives -2.36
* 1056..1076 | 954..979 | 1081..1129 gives -0.61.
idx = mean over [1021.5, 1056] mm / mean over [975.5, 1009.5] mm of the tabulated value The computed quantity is 1.15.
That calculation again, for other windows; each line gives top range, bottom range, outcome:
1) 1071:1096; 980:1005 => 1.00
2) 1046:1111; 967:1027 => 1.04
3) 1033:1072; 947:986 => 1.11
